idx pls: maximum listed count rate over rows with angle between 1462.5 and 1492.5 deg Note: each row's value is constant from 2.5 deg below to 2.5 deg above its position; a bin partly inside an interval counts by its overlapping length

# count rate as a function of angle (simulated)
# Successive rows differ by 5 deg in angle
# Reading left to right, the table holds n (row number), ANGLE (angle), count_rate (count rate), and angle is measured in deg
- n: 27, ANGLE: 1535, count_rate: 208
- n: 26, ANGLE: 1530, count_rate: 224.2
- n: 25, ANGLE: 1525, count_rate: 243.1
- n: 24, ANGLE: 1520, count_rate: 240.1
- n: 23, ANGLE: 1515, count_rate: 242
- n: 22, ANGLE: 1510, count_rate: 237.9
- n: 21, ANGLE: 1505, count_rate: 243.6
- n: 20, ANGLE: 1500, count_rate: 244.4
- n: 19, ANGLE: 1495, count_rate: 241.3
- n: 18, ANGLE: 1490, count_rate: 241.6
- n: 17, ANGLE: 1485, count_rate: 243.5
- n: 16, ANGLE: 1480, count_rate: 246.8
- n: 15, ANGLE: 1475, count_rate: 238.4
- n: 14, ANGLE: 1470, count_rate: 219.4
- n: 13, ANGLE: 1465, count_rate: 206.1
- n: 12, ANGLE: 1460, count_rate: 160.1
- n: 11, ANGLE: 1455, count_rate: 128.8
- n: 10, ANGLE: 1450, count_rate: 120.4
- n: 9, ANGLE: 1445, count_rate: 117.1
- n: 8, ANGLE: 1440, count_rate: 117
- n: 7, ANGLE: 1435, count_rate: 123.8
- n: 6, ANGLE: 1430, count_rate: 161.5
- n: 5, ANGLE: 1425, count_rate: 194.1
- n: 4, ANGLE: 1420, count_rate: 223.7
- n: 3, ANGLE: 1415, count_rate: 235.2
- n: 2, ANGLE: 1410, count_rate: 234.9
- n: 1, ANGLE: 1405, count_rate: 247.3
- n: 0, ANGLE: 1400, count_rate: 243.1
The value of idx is 246.8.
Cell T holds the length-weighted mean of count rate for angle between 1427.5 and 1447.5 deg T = 130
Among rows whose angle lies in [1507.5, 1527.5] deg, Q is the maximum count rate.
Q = 243.1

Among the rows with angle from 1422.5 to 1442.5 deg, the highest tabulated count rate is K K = 194.1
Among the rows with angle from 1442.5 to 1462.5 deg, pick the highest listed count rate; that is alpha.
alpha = 160.1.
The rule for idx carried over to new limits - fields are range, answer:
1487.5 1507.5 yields 244.4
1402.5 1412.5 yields 247.3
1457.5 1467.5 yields 206.1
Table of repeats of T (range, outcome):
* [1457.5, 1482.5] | 214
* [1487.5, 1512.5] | 242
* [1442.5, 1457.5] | 122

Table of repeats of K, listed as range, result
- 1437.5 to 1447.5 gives 117.1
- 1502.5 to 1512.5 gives 243.6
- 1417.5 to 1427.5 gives 223.7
